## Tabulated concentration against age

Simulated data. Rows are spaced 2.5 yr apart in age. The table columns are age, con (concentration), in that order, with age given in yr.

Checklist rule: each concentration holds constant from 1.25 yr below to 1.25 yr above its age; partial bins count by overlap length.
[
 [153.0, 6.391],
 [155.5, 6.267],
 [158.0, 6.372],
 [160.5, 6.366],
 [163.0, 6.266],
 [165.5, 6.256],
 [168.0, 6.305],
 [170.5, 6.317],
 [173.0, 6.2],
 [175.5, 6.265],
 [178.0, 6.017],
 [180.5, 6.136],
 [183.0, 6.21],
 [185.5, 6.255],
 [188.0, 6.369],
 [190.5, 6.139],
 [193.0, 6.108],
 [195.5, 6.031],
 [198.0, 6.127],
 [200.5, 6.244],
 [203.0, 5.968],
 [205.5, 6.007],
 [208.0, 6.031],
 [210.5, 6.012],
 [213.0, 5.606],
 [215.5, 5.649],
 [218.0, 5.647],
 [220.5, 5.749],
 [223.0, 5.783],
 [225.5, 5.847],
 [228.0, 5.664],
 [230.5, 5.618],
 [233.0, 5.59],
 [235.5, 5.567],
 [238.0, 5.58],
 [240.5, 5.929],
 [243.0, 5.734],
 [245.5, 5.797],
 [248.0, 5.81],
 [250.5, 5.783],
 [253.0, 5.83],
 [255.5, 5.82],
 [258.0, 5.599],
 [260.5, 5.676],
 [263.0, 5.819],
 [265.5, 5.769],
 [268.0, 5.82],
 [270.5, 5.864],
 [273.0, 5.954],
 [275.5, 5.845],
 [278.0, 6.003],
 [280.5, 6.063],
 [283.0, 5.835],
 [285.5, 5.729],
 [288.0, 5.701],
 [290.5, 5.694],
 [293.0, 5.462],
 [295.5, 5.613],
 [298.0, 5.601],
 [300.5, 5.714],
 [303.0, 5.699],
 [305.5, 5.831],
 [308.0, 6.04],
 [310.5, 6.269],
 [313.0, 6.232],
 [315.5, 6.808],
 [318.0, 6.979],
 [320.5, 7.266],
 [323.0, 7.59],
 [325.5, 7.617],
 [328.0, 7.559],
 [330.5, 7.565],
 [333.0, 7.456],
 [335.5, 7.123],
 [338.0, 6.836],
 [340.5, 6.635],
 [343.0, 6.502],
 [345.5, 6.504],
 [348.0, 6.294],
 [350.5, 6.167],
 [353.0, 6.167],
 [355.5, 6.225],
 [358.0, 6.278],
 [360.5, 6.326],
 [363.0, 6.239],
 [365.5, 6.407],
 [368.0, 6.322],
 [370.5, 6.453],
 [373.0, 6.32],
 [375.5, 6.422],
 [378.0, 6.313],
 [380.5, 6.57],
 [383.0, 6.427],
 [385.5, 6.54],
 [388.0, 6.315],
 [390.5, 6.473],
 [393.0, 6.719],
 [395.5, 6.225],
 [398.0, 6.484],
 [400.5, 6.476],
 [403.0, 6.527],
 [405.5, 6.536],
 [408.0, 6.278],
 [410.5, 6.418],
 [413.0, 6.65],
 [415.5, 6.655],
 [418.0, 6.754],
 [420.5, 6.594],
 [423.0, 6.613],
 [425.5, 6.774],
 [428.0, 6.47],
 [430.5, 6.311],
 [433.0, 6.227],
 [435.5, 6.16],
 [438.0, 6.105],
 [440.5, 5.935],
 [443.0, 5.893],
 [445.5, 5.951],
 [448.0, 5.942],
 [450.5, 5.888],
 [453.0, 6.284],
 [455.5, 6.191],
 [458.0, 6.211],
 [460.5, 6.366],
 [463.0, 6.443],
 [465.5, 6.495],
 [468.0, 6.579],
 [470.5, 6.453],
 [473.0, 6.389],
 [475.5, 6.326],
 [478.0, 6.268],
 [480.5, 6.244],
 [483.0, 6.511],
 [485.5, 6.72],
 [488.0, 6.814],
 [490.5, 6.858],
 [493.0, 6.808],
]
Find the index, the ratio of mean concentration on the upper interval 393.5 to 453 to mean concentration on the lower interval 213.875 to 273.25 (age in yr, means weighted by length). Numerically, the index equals 1.1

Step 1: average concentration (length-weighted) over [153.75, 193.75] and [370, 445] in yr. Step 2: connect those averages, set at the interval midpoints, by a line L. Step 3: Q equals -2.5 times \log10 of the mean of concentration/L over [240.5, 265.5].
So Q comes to 0.10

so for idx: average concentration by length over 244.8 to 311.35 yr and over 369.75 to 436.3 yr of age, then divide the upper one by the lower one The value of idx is 1.12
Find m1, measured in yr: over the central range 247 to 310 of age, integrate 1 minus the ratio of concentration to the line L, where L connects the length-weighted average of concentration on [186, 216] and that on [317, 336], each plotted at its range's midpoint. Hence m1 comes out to 10.0 yr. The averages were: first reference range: 6.04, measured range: 5.79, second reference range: 7.41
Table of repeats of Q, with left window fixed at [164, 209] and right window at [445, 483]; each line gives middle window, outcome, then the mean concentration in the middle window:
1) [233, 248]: 0.09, 5.72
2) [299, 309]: 0.07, 5.81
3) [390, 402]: -0.04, 6.48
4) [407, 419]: -0.05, 6.55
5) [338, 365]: -0.02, 6.36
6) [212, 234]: 0.09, 5.69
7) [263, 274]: 0.06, 5.85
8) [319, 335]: -0.20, 7.48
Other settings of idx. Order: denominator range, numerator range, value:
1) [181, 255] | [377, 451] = 1.08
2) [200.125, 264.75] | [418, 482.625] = 1.09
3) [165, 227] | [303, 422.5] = 1.09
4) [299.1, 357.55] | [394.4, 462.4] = 0.95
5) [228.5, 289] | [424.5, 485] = 1.09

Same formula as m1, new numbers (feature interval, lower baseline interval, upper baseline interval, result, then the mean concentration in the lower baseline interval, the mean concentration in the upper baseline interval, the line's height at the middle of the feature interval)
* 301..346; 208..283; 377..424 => -4.7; 5.78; 6.5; 6.14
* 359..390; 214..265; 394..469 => -1.1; 5.72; 6.35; 6.16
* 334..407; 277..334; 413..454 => -1.4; 6.36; 6.3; 6.33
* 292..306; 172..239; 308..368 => 1.8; 5.94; 6.72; 6.49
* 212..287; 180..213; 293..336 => 6.7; 6.11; 6.6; 6.33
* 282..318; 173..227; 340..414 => 1.9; 6.01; 6.4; 6.23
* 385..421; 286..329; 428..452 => -2.2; 6.32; 6.07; 6.14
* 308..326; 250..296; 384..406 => -2.5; 5.79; 6.47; 6.03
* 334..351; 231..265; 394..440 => -1.3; 5.73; 6.45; 6.13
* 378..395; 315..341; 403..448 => 0.6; 7.25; 6.36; 6.72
